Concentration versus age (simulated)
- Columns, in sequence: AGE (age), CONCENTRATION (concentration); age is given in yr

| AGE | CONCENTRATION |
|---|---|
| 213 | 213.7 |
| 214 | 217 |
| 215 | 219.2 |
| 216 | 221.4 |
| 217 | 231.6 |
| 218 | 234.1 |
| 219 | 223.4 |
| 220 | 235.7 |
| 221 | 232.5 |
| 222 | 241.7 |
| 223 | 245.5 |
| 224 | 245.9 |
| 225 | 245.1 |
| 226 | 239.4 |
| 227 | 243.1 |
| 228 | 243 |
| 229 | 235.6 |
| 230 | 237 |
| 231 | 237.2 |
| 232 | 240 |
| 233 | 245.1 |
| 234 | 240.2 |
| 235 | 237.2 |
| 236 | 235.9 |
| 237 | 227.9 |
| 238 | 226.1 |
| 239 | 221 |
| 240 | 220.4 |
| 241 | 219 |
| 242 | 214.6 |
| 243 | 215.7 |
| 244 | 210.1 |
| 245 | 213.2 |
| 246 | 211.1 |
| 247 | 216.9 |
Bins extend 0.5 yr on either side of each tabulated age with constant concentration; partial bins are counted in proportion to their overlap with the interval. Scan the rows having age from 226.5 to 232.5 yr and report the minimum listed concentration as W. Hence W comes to 235.6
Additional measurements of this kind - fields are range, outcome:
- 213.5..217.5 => 217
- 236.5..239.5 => 221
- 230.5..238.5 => 226.1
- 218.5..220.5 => 223.4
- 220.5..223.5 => 232.5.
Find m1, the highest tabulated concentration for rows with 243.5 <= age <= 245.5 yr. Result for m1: 213.2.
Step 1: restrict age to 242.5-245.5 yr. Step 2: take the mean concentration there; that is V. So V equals 213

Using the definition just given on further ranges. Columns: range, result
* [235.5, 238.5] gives 230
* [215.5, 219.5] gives 228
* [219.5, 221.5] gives 234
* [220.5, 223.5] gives 240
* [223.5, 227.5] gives 243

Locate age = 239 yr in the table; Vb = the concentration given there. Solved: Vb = 221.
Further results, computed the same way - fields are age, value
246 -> 211.1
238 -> 226.1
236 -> 235.9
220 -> 235.7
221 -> 232.5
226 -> 239.4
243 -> 215.7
